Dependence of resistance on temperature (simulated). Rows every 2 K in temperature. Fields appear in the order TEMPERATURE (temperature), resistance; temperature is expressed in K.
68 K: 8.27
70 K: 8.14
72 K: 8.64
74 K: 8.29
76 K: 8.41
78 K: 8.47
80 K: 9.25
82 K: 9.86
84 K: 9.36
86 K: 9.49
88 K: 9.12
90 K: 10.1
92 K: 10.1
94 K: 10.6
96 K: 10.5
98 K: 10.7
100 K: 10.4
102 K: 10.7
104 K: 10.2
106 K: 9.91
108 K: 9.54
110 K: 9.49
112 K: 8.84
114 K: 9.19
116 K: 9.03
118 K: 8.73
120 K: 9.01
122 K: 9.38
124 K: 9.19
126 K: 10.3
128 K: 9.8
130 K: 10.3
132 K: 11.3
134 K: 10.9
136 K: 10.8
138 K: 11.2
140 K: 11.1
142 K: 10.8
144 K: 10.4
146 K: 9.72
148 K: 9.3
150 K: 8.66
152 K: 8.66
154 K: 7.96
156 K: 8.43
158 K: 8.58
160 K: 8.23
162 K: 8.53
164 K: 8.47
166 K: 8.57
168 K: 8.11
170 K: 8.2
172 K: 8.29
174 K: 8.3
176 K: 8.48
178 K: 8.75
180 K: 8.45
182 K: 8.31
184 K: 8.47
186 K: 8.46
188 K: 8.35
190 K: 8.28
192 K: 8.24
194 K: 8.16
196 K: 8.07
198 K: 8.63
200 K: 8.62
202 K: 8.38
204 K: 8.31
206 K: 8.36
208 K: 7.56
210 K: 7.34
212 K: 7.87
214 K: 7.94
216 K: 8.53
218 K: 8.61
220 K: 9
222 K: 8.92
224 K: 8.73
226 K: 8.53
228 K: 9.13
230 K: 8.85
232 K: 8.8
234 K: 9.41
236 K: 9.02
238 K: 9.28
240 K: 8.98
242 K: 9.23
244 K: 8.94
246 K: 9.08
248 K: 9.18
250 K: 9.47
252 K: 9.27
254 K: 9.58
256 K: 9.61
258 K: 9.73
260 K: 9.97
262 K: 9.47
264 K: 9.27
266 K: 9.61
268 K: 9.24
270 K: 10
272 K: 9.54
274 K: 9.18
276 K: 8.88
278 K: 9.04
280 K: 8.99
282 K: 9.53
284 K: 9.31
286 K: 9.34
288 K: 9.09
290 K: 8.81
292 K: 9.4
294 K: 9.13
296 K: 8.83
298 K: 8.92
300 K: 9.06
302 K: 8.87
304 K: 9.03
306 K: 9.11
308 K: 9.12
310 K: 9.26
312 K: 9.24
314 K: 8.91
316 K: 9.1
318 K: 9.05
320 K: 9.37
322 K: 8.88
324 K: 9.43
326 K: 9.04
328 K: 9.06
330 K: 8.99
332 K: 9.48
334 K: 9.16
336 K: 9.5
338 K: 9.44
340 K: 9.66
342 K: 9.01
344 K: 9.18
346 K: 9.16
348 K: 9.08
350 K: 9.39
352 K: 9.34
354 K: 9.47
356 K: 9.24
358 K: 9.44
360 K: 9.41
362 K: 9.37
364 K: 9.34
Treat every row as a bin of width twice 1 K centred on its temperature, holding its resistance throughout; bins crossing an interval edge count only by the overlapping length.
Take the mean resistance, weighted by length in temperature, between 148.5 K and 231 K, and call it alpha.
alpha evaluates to 8.4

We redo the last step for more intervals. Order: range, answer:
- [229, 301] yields 9.25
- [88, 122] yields 9.78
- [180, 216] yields 8.21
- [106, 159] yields 9.64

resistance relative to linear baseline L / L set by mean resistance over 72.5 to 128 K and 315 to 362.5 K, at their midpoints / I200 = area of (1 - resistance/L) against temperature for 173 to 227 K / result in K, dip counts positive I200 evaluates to 6.2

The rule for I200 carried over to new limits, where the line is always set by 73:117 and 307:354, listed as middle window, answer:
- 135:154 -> -0.9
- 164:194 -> 3.5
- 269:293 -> 0.1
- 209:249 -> 2.6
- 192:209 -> 2.1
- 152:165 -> 1.5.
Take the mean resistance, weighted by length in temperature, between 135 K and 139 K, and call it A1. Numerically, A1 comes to 11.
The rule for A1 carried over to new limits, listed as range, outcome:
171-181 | 8.45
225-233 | 8.83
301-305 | 8.95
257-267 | 9.61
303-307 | 9.07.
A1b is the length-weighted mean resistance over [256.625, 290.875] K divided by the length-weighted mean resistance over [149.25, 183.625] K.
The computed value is 1.1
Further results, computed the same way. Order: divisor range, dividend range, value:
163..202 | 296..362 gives 1.10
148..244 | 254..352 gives 1.09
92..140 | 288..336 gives 0.91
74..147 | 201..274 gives 0.91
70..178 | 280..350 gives 0.97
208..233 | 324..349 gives 1.09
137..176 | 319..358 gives 1.03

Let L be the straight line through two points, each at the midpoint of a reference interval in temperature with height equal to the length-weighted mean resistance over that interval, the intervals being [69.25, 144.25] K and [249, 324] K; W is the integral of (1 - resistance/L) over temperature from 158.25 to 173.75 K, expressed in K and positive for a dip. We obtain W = 2.02 K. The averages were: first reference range 9.78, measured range 8.35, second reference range 9.25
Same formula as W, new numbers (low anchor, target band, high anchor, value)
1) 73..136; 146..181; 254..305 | 3.88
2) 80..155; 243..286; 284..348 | -0.20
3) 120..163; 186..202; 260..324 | 1.96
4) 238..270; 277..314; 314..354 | 0.78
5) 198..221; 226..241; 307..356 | -1.05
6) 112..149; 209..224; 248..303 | 1.94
